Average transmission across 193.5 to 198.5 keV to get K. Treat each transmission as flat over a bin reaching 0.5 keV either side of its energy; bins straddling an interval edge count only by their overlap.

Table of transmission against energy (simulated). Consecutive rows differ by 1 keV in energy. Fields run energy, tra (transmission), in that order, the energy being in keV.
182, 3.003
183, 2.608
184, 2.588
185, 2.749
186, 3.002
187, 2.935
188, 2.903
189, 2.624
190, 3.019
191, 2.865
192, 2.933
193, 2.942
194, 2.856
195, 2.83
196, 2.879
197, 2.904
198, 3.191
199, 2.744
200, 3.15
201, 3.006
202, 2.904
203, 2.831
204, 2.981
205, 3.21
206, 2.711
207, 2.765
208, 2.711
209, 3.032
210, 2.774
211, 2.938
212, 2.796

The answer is 2.93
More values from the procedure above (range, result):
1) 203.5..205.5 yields 3.1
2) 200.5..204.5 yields 2.93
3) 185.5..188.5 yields 2.95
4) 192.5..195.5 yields 2.88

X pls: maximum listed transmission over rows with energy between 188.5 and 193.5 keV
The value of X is 3.019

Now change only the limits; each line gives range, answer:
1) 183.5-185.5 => 2.749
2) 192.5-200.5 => 3.191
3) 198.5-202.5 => 3.15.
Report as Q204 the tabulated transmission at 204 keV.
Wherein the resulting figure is 2.981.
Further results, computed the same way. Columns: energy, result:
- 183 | 2.608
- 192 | 2.933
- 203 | 2.831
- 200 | 3.15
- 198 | 3.191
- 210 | 2.774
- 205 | 3.21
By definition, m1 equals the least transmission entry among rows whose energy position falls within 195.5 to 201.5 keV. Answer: 2.744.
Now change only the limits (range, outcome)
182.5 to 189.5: 2.588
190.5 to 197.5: 2.83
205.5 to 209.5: 2.711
